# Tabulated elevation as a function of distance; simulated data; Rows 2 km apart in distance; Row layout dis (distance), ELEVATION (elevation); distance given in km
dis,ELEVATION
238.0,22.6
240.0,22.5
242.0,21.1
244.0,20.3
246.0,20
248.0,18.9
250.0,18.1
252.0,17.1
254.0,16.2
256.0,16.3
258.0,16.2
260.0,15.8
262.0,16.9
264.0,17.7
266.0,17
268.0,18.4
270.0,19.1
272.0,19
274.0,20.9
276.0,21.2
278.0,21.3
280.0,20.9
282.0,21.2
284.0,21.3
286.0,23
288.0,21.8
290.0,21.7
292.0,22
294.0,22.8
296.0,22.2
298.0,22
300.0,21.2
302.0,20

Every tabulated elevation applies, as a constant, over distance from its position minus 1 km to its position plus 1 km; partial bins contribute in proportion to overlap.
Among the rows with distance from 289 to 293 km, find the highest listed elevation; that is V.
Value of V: 22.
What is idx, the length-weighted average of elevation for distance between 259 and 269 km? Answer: 17.2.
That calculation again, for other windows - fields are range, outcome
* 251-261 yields 16.3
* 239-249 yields 20.6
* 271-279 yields 20.6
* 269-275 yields 19.7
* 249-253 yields 17.6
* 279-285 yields 21.1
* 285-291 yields 22.2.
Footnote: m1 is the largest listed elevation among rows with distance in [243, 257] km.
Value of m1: 20.3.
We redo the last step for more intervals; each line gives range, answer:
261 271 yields 19.1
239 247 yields 22.5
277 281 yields 21.3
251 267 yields 17.7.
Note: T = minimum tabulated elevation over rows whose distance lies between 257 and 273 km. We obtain 15.8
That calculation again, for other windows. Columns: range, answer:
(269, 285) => 19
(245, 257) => 16.2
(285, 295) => 21.7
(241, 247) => 20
